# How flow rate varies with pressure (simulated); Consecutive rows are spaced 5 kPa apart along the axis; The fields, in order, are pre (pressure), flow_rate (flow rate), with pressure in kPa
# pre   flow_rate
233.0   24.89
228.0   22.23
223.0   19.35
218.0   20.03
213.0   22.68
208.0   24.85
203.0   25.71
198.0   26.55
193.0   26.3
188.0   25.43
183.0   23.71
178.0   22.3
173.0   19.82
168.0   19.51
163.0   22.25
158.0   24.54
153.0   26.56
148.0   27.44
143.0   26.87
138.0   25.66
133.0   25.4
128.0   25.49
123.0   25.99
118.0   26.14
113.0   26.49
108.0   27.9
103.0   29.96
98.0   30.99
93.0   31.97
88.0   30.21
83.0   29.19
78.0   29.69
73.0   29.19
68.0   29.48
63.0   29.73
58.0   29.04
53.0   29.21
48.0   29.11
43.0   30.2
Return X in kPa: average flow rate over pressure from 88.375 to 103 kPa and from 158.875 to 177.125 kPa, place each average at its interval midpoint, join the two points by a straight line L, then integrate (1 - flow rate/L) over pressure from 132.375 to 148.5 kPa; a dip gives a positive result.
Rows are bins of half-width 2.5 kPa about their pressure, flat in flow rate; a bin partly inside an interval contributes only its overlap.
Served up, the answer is -1.0 kPa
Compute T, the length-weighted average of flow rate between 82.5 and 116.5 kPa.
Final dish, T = 29.5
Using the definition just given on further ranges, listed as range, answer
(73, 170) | 27.1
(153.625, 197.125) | 23.3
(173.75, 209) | 24.7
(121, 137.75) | 25.6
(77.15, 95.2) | 30.3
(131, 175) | 24.3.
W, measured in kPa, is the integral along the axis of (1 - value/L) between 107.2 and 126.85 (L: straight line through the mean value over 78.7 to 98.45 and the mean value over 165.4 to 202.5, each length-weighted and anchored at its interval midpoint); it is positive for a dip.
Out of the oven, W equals 1.3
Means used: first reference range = 30.5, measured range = 26.4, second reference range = 23.5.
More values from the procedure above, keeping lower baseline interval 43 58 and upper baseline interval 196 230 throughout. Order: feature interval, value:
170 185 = 1.6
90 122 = -1.9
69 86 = -0.7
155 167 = 1.0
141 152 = -0.6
